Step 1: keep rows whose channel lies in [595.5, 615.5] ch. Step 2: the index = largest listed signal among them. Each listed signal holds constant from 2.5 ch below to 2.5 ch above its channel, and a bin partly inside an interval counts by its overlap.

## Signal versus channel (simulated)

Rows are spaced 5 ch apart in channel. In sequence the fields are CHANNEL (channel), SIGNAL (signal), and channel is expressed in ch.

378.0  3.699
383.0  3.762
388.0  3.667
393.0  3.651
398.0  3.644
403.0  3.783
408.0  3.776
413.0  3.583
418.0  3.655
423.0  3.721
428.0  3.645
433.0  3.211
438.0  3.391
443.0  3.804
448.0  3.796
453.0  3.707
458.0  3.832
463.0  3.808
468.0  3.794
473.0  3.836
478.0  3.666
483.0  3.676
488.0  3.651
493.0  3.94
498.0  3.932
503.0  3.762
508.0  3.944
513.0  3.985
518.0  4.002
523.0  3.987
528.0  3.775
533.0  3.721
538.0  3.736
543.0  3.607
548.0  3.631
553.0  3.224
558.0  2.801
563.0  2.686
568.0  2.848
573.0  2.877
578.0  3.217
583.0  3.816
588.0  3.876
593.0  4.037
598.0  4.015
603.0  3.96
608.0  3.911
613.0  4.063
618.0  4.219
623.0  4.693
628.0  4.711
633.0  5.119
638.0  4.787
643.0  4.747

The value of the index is 4.063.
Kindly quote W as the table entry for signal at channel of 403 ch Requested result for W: 3.783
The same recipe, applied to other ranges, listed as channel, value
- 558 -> 2.801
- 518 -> 4.002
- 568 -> 2.848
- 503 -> 3.762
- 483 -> 3.676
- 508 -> 3.944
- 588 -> 3.876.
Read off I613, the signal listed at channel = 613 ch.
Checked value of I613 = 4.063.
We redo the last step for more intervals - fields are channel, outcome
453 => 3.707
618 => 4.219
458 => 3.832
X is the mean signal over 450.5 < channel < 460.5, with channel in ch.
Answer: 3.77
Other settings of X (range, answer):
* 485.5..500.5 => 3.84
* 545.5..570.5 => 3.04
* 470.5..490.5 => 3.71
